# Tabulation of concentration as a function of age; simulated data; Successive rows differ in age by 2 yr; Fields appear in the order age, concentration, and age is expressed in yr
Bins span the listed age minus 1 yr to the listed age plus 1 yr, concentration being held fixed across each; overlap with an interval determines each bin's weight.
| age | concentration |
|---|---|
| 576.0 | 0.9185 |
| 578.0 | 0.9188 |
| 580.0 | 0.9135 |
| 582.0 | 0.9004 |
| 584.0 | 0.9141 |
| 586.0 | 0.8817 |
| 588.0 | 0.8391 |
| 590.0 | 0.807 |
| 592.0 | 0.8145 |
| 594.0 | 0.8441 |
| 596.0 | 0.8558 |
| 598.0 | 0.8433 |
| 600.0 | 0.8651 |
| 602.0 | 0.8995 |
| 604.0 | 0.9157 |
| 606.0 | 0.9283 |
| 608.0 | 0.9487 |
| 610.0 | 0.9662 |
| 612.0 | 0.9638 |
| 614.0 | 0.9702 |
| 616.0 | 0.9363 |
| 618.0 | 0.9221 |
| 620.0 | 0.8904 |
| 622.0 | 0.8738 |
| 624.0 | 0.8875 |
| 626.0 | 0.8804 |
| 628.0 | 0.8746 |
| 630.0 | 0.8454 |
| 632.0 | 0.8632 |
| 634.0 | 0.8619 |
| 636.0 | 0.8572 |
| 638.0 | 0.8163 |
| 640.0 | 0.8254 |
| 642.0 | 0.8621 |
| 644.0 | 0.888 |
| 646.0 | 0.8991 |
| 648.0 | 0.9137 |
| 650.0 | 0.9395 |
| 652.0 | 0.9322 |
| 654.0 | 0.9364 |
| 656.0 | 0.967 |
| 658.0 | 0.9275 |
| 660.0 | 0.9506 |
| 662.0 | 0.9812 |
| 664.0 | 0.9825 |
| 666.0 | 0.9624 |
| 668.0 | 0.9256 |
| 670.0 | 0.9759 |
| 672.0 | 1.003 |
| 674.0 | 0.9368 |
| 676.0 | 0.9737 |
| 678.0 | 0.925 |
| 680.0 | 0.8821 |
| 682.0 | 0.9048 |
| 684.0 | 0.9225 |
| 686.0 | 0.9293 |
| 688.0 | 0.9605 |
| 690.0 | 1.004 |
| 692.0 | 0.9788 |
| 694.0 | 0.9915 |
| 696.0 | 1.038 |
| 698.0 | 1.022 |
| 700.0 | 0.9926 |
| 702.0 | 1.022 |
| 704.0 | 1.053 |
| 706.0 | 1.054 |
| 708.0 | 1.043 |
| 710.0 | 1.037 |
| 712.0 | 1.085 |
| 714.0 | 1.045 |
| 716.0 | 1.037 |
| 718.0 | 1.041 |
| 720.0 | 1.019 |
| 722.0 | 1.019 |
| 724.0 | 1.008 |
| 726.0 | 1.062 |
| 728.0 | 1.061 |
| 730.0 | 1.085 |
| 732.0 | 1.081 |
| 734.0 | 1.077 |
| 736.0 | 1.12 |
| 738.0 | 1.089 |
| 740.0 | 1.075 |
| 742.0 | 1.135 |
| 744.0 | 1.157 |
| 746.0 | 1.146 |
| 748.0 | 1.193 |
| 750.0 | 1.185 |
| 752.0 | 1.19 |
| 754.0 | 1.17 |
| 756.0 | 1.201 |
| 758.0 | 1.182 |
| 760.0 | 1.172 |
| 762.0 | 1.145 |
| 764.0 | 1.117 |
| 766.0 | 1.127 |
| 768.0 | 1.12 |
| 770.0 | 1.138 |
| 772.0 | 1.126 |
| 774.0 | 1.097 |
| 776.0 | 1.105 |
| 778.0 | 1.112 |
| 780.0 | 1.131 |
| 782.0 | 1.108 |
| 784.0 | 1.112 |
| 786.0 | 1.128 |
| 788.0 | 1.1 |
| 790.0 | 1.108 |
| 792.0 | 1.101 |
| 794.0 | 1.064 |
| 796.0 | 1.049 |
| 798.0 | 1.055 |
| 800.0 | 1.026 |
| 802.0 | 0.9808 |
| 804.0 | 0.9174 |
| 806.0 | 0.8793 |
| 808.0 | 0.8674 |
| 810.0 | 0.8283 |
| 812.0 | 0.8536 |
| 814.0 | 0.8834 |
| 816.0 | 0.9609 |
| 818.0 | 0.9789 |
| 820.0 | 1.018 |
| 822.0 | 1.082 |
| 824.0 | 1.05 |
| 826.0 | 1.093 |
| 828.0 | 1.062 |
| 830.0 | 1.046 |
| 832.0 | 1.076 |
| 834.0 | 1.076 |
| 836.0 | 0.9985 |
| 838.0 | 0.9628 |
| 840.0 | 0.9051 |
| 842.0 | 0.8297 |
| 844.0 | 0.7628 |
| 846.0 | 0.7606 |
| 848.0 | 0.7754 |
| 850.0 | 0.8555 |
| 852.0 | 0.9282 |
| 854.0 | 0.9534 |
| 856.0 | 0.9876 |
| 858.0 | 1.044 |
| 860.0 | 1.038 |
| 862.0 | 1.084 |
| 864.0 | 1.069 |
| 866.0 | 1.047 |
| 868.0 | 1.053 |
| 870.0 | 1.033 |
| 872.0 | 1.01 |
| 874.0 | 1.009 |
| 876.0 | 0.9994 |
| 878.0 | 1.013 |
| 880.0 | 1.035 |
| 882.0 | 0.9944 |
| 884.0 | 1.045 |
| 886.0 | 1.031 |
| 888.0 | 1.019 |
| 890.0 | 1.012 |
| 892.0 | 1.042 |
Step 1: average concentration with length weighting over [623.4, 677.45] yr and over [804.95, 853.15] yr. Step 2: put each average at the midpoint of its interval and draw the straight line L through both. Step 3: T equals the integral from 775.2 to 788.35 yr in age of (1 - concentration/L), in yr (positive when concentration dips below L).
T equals -2.57 yr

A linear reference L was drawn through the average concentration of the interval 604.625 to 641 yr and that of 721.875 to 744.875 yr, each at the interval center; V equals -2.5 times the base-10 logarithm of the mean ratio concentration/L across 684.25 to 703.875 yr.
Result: 0.02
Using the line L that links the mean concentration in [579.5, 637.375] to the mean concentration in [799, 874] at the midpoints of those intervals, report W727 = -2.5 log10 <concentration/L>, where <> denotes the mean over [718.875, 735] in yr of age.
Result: -0.134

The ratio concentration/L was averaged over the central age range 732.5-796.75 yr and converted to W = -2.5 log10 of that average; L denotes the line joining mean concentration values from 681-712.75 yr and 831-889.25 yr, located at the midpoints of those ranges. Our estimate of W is -0.138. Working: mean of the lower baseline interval 1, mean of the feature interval 1.13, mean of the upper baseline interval 0.979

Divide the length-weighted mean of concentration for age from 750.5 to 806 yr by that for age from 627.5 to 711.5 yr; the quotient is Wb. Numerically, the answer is 1.17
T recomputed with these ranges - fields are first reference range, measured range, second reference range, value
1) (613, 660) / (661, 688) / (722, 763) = 0.8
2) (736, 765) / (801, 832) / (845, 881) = 2.4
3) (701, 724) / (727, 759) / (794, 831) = -3.5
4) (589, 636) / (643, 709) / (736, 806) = 0.9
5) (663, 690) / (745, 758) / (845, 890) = -2.9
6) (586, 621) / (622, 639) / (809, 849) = 0.7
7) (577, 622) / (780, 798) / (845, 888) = -2.5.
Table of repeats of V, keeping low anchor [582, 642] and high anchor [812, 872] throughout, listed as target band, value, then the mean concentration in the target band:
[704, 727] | -0.13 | 1.04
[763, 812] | -0.11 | 1.05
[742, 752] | -0.24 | 1.17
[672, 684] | -0.02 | 0.931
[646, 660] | -0.04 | 0.934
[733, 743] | -0.18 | 1.1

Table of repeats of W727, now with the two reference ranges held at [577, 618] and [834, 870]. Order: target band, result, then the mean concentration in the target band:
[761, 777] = -0.20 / 1.12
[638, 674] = -0.02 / 0.93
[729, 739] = -0.18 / 1.09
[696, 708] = -0.12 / 1.03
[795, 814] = 0.00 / 0.937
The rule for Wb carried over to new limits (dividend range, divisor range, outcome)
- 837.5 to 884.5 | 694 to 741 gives 0.92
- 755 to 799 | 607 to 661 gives 1.24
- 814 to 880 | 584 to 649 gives 1.12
